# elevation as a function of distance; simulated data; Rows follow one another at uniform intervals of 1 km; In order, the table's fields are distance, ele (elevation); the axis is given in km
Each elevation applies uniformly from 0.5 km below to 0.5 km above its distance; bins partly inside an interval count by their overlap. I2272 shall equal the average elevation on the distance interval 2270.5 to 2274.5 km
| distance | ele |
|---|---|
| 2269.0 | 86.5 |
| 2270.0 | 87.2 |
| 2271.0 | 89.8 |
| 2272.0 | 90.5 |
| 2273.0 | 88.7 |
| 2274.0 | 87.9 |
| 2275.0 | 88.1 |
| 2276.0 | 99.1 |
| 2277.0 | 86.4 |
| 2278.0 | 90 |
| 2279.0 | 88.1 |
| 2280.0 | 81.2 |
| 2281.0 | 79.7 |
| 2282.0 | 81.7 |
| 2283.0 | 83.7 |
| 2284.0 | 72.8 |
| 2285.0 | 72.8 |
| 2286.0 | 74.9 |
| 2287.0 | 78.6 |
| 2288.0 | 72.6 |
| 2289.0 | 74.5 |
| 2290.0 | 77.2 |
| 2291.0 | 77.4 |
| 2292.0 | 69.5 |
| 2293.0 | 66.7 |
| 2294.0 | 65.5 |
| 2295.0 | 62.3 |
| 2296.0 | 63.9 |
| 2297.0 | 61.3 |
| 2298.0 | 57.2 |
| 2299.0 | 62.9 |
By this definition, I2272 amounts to 89.2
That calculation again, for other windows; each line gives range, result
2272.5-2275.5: 88.2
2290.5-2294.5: 69.8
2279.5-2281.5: 80.5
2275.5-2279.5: 90.9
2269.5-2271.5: 88.5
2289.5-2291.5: 77.3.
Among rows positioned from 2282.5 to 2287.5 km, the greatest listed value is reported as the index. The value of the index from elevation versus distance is 83.7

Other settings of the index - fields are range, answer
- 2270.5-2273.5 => 90.5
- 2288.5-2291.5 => 77.4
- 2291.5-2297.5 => 69.5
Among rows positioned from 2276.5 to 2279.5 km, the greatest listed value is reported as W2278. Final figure 90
